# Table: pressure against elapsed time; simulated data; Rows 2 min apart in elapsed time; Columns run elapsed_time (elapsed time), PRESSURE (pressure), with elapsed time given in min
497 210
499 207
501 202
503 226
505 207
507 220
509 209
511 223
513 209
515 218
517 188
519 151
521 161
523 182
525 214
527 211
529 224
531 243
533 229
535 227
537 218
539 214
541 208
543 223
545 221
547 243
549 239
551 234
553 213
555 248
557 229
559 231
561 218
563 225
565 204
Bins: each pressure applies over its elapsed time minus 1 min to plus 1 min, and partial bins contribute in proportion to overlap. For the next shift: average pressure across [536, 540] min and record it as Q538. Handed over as 216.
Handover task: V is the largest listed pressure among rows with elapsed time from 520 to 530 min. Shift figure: 224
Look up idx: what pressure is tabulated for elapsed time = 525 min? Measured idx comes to 214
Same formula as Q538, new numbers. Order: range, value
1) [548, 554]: 229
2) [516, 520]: 170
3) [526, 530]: 218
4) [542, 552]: 232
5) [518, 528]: 184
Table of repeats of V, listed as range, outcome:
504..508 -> 220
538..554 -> 243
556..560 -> 231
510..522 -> 223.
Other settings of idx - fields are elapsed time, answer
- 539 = 214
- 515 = 218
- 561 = 218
